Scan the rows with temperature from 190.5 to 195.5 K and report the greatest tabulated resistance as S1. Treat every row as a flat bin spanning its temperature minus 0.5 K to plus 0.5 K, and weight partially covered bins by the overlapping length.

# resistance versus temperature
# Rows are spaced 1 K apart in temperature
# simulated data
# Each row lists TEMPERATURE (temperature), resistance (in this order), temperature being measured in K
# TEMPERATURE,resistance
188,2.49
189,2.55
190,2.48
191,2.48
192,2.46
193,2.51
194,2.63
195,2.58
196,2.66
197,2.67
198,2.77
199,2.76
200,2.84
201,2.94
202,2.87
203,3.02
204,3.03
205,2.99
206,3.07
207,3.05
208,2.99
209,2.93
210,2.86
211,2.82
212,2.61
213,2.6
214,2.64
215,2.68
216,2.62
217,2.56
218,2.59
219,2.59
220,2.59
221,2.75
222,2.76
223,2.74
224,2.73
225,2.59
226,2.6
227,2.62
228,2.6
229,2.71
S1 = 2.63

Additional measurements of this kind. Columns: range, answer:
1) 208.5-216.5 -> 2.93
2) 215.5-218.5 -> 2.62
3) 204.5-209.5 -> 3.07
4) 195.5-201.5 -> 2.94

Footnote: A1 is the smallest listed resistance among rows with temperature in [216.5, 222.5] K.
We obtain 2.56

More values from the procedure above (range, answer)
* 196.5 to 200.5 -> 2.67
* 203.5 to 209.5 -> 2.93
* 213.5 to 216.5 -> 2.62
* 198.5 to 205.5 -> 2.76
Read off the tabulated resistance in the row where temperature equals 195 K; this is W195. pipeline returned 2.58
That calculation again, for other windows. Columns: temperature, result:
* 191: 2.48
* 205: 2.99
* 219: 2.59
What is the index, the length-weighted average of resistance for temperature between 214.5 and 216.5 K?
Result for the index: 2.65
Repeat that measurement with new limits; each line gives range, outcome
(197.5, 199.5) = 2.76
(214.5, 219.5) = 2.61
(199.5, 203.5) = 2.92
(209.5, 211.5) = 2.84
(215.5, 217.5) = 2.59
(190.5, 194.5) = 2.52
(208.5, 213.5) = 2.76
